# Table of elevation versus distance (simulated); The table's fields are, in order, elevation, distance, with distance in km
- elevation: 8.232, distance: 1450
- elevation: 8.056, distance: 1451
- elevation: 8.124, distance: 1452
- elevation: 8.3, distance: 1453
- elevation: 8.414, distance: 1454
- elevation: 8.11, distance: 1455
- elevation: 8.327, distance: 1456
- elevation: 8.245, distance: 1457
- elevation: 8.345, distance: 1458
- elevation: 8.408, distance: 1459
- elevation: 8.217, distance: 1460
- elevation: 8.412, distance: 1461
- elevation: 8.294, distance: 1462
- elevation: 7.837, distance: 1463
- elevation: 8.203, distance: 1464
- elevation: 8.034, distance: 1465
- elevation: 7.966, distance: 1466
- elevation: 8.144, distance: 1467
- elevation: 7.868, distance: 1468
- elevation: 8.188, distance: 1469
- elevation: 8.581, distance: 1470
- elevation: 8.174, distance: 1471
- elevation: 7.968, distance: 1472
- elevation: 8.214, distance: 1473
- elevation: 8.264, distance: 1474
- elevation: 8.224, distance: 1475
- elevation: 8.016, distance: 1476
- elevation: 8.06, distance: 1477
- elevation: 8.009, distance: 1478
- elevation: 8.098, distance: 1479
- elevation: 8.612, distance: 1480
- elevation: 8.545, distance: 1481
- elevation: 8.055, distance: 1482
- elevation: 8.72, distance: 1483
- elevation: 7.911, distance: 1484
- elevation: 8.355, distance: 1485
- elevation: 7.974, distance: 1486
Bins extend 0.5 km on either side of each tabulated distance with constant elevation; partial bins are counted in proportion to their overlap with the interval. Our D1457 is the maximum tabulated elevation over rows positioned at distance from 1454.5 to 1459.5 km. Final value 8.408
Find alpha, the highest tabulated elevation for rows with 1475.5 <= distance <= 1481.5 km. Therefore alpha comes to 8.612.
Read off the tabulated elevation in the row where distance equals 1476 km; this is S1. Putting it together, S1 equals 8.016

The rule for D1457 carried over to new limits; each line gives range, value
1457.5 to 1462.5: 8.412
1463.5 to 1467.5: 8.203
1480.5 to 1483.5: 8.72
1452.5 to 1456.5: 8.414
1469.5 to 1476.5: 8.581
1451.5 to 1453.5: 8.3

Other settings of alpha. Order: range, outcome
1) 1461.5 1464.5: 8.294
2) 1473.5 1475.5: 8.264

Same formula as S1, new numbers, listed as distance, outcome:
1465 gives 8.034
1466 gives 7.966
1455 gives 8.11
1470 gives 8.581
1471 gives 8.174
